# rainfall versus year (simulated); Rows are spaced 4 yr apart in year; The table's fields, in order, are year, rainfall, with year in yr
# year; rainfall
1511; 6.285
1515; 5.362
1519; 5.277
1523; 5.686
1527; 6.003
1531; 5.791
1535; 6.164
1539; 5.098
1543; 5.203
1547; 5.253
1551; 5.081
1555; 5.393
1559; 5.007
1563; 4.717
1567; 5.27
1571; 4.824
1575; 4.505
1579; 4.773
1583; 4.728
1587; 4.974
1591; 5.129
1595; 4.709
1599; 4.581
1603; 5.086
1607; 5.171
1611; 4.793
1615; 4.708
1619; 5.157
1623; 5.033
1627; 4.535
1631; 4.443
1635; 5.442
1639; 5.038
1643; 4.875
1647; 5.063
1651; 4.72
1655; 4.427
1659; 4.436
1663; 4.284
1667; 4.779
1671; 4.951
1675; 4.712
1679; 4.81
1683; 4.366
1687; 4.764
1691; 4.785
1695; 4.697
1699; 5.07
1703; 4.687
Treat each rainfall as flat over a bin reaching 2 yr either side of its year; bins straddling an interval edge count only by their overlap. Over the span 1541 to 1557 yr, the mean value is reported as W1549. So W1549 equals 5.23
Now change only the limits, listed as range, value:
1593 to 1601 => 4.64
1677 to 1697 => 4.68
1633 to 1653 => 5.03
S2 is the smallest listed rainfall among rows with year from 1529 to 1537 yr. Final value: 5.791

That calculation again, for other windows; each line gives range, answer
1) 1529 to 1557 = 5.081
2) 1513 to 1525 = 5.277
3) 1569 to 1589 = 4.505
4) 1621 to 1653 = 4.443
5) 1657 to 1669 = 4.284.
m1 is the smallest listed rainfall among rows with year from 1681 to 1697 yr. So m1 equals 4.366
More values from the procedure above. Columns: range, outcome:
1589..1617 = 4.581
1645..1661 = 4.427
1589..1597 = 4.709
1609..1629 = 4.535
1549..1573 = 4.717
